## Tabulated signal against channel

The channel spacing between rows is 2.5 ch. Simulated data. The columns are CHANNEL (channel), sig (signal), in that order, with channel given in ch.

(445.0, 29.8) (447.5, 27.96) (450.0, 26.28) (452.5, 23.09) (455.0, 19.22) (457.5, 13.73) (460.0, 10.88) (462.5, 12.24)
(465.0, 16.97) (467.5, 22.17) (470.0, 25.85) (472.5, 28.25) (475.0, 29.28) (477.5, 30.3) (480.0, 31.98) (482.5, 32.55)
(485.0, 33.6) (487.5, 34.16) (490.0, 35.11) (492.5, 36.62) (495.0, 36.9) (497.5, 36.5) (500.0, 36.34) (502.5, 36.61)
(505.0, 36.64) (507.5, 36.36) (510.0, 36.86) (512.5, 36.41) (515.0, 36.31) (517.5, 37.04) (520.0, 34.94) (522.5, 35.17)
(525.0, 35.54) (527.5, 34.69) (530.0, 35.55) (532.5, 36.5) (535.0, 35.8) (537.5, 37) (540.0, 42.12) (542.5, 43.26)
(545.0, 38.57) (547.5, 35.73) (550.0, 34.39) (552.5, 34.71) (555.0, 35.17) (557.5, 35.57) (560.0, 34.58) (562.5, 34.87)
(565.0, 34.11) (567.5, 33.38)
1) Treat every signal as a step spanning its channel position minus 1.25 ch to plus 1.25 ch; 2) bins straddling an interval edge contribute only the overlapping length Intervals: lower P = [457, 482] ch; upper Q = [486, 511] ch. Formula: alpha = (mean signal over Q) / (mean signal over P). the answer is 1.6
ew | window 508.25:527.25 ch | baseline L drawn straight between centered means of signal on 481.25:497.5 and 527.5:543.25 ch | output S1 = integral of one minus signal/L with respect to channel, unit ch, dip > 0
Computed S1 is 0.4 ch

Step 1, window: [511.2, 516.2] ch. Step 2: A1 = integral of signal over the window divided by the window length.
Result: 36.4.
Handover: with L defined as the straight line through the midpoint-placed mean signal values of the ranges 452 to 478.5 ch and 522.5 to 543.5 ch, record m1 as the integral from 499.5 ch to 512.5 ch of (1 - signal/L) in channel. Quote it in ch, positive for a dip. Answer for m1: -2.4 ch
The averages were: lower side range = 20.9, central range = 36.6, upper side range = 37.3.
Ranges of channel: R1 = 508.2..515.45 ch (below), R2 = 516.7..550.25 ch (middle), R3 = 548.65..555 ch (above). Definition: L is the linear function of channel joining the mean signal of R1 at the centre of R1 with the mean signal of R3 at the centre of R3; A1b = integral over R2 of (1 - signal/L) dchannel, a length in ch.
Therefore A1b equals -1.4 ch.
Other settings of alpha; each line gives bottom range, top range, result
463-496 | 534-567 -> 1.23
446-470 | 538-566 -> 1.87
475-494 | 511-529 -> 1.08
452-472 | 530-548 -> 2.11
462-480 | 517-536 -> 1.44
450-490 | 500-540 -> 1.47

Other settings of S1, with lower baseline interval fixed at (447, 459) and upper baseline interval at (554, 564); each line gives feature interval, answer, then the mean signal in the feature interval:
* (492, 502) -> -3.51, 36.6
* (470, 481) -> -2.30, 29.4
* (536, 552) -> -2.53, 38.3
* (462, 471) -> 1.37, 19.7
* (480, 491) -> -3.44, 33.6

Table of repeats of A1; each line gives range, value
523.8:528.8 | 35.1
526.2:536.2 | 35.6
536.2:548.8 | 39.3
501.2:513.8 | 36.6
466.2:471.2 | 23.9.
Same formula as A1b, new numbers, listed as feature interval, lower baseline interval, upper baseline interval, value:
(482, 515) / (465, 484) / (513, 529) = -4.1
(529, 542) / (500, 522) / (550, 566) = -0.8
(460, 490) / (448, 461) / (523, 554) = -3.4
